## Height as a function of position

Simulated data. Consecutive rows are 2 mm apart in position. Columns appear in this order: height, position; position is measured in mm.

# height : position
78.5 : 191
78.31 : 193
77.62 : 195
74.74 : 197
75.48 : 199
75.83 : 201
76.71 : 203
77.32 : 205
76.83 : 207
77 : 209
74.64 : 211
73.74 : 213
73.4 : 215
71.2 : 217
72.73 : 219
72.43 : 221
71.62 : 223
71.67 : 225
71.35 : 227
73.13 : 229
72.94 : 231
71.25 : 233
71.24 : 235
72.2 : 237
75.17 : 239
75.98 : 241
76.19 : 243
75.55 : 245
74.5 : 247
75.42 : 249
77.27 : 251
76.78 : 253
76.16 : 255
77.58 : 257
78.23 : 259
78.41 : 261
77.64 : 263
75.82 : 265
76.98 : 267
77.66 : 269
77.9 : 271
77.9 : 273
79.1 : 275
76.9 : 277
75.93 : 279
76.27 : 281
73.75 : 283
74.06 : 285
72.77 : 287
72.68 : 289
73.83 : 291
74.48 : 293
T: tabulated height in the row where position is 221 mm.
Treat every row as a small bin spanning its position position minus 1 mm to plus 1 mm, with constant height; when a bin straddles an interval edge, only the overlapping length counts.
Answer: 72.43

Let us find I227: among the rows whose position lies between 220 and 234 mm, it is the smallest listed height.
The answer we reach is 71.25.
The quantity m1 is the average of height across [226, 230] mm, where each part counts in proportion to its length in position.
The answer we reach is 72.2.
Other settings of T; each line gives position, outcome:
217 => 71.2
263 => 77.64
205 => 77.32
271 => 77.9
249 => 75.42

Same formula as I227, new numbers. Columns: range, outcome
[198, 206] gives 75.48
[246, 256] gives 74.5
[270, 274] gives 77.9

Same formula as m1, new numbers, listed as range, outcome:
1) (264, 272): 77.1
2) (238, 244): 75.8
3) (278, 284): 75.3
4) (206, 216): 75.1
